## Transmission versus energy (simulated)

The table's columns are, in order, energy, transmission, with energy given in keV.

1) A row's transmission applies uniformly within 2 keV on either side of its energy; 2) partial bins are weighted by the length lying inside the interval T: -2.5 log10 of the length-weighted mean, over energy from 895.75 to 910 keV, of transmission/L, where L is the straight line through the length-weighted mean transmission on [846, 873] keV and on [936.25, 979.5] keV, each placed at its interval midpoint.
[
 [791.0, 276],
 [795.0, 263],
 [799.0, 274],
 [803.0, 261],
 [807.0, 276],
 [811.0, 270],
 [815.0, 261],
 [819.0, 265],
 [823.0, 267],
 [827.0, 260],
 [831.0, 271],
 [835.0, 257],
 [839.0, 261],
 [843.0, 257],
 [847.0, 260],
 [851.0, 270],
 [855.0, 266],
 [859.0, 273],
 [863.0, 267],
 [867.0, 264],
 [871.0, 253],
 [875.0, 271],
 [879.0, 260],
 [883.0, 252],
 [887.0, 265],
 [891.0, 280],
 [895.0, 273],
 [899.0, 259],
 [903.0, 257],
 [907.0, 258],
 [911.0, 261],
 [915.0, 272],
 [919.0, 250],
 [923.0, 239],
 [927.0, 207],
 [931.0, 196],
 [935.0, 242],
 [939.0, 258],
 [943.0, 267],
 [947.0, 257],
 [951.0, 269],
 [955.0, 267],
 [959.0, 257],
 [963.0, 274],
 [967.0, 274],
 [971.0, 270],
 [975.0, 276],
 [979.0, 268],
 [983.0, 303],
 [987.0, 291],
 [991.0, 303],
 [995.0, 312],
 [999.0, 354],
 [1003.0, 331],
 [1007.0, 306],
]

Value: 0.03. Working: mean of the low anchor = 265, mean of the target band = 260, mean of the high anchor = 267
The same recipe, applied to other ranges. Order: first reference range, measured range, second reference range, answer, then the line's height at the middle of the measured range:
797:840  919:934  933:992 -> 0.22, 270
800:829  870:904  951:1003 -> 0.05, 276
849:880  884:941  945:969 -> 0.06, 266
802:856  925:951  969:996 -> 0.17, 281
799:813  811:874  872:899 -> 0.02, 268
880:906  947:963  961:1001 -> 0.08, 284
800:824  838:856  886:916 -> 0.01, 266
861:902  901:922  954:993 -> 0.04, 269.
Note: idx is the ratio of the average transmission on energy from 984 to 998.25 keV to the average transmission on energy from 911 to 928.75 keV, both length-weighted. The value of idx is 1.25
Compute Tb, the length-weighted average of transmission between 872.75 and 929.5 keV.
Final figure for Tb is 257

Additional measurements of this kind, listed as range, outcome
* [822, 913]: 264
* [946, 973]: 267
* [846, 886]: 264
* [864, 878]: 263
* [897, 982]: 257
